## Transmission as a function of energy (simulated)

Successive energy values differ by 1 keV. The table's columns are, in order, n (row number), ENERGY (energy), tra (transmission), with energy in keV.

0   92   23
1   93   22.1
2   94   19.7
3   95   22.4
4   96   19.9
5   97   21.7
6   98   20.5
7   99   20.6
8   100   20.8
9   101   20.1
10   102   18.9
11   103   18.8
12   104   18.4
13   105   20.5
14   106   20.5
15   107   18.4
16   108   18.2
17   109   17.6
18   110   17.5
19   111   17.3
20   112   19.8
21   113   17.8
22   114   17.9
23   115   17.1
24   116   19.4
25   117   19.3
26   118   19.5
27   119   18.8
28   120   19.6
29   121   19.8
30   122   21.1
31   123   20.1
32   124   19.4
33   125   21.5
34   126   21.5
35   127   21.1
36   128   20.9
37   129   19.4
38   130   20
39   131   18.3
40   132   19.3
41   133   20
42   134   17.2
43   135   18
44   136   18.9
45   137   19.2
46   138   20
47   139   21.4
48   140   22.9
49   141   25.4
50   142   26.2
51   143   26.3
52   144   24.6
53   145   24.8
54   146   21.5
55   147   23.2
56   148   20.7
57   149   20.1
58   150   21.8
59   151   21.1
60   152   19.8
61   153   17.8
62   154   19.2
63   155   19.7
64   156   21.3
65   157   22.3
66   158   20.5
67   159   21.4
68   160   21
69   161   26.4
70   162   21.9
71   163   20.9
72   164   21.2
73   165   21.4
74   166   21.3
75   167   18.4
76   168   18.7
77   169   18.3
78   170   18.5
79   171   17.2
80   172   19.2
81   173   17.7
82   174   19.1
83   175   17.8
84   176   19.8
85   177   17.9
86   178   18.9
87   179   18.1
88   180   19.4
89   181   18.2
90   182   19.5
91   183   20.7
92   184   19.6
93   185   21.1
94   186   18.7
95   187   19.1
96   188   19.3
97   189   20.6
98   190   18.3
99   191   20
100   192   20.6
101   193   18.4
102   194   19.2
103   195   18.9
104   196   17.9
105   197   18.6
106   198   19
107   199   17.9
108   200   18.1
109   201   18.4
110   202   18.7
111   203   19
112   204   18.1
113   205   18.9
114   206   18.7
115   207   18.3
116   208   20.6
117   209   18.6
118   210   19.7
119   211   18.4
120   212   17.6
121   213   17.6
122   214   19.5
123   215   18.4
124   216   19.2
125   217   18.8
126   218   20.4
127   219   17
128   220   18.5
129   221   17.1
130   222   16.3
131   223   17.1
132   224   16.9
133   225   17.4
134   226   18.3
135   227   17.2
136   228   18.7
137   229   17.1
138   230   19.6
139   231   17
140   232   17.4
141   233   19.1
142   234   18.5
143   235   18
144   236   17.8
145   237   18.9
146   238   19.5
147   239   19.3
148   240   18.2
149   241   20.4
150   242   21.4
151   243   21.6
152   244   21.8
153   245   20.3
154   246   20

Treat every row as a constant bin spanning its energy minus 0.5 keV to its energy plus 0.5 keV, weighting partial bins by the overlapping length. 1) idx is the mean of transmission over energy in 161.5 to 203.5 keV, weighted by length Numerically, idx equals 19.2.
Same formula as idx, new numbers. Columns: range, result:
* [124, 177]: 20.7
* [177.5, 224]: 18.8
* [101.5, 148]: 20.2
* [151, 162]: 21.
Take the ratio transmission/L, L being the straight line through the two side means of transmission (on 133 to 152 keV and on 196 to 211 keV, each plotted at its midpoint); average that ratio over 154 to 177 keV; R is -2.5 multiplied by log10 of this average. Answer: 0.03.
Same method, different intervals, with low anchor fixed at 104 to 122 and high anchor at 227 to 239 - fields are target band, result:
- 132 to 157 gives -0.141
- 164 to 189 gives -0.034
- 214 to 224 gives 0.017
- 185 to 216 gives -0.025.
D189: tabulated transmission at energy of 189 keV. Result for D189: 20.6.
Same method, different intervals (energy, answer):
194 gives 19.2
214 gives 19.5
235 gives 18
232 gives 17.4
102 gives 18.9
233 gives 19.1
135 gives 18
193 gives 18.4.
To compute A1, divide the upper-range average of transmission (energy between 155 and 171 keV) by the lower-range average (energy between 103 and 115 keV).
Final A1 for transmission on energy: 1.1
